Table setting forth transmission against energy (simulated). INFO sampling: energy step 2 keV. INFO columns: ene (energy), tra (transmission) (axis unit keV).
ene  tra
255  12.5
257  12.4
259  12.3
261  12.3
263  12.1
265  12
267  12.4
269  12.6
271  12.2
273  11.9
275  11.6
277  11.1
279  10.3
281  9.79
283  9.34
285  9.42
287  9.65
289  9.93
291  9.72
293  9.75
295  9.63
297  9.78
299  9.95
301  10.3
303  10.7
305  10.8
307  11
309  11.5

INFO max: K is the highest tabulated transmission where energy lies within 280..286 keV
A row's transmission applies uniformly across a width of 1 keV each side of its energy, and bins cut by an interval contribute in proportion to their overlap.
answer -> 9.79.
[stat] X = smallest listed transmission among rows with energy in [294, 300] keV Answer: 9.63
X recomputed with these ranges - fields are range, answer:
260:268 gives 12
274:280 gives 10.3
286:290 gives 9.65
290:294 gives 9.72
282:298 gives 9.34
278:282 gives 9.79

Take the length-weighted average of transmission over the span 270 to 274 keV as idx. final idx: 12.1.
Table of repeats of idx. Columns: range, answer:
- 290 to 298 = 9.72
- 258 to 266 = 12.2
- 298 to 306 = 10.4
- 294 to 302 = 9.91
